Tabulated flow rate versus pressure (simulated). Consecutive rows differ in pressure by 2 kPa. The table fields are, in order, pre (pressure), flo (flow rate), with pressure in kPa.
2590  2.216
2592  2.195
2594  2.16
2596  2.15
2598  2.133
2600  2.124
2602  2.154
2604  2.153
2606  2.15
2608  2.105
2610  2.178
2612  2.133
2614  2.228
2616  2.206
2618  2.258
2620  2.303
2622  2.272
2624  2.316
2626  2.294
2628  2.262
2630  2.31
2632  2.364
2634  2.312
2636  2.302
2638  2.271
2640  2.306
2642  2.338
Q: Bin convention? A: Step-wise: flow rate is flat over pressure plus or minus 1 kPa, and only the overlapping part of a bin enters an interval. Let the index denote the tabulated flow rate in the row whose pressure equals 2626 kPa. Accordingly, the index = 2.294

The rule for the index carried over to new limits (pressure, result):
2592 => 2.195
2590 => 2.216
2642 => 2.338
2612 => 2.133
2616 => 2.206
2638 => 2.271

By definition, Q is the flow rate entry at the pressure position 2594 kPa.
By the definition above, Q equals 2.16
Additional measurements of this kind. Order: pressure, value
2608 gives 2.105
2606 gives 2.15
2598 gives 2.133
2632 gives 2.364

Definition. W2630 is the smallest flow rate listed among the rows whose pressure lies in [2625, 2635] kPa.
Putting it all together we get 2.262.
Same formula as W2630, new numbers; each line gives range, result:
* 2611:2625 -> 2.133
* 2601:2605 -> 2.153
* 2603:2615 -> 2.105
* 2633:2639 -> 2.271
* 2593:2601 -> 2.124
